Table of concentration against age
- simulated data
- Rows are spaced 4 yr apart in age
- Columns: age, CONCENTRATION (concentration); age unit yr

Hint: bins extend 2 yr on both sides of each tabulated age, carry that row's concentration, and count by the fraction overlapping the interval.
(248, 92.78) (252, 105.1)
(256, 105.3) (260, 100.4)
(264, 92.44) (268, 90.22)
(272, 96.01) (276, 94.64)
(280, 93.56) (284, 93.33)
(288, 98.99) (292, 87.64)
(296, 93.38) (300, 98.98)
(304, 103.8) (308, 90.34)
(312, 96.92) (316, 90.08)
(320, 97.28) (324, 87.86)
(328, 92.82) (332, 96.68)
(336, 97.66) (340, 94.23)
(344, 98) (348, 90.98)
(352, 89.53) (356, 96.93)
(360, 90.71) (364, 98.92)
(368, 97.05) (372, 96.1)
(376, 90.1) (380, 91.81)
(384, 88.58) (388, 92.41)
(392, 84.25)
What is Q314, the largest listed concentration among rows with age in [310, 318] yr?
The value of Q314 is 96.92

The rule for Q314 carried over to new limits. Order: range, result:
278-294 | 98.99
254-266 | 105.3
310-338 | 97.66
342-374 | 98.92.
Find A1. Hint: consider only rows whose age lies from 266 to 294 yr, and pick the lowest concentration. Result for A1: 87.64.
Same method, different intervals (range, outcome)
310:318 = 90.08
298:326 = 87.86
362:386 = 88.58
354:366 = 90.71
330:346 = 94.23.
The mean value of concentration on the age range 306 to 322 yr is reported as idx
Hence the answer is 93.7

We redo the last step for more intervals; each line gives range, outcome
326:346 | 95.9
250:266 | 101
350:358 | 93.2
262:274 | 92.9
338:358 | 93.9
